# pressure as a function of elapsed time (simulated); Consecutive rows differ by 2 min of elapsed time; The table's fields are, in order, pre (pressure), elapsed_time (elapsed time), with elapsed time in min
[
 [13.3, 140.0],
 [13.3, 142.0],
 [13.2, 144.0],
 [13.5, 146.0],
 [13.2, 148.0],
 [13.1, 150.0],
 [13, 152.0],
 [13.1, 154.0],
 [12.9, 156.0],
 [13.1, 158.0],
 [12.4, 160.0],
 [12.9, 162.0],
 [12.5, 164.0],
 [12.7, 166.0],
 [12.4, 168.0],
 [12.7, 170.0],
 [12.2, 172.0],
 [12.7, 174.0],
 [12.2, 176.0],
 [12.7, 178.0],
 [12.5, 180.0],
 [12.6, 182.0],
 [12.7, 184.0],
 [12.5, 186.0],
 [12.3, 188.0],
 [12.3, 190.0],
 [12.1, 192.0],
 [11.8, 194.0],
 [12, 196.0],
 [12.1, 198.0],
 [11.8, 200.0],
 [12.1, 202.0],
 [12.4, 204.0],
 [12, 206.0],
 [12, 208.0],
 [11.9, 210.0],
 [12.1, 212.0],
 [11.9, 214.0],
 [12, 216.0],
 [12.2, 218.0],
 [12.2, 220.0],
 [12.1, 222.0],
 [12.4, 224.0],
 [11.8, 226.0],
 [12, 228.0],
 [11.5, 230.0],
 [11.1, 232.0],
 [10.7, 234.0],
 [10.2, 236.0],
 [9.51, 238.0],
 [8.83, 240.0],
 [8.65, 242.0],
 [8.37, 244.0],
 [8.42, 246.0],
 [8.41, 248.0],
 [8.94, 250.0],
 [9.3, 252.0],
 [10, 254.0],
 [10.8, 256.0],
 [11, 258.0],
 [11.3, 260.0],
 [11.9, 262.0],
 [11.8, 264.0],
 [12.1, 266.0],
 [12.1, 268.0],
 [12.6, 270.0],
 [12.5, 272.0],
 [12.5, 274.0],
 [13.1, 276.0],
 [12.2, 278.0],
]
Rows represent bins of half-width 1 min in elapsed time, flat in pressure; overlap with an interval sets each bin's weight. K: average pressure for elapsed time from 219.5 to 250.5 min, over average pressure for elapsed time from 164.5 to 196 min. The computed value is 0.8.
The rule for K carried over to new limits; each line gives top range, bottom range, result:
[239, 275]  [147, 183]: 0.83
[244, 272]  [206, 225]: 0.88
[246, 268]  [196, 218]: 0.87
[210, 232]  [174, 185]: 0.95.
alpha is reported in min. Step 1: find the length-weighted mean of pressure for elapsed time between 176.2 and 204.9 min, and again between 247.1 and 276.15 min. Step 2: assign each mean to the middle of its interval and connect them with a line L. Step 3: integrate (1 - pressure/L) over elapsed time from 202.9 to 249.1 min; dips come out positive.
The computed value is 3.0 min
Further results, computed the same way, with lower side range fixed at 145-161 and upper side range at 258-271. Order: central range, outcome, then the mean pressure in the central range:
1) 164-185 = 0.46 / 12.5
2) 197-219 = 0.75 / 12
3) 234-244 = 2.31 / 9.34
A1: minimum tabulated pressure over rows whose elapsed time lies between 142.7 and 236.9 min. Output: 10.2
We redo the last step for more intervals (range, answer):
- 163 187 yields 12.2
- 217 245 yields 8.37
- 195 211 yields 11.8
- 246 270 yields 8.41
